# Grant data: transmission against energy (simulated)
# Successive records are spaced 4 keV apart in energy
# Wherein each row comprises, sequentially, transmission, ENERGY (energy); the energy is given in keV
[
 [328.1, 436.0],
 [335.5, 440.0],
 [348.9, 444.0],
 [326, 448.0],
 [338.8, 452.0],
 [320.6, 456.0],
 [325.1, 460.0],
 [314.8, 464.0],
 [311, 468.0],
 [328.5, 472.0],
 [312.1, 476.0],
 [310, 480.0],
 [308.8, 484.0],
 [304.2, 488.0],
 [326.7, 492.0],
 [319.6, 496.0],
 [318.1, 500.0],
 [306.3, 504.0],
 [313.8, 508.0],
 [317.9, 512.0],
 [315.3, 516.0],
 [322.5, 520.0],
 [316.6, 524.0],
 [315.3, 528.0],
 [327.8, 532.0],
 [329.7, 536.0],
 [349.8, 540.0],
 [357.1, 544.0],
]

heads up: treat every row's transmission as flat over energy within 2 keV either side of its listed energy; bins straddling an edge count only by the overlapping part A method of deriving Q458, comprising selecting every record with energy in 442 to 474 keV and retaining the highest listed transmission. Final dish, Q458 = 348.9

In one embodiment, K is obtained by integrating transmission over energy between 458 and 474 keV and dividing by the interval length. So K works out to 320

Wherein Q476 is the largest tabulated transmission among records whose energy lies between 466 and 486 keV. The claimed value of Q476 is 328.5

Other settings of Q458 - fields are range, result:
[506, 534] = 327.8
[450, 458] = 338.8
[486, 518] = 326.7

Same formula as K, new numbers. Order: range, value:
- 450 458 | 330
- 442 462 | 332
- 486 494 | 315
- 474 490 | 309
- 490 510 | 317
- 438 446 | 342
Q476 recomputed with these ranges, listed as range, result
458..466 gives 325.1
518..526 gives 322.5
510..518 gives 317.9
